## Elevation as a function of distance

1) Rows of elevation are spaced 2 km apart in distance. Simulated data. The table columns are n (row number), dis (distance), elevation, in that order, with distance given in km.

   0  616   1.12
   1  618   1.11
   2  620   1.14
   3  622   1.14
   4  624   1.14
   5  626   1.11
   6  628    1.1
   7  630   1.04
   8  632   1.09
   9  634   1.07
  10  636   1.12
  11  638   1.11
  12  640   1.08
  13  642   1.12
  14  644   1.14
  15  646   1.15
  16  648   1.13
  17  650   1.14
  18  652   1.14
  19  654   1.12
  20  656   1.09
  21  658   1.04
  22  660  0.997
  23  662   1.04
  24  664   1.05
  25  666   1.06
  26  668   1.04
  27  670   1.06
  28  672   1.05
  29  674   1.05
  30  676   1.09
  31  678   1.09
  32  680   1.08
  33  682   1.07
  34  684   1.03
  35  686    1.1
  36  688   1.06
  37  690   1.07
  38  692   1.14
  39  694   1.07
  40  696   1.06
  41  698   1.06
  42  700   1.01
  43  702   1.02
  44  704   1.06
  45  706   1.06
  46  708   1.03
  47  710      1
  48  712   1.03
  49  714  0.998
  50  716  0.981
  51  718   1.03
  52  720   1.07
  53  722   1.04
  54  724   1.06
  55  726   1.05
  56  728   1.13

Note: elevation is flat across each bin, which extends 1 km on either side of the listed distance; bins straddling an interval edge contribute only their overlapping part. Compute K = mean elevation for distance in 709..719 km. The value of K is 1.01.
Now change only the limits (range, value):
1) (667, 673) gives 1.05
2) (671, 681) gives 1.07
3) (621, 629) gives 1.12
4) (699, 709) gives 1.04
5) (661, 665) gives 1.04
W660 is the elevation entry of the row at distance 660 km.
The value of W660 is 0.997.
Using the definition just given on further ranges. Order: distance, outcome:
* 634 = 1.07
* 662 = 1.04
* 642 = 1.12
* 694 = 1.07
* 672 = 1.05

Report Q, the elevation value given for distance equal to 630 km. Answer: 1.04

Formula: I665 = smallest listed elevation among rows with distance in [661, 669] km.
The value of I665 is 1.04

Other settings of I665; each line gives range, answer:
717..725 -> 1.03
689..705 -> 1.01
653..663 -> 0.997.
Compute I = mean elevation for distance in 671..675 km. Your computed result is 1.05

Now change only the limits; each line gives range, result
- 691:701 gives 1.07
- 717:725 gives 1.05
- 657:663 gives 1.03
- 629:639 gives 1.09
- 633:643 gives 1.1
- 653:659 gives 1.08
